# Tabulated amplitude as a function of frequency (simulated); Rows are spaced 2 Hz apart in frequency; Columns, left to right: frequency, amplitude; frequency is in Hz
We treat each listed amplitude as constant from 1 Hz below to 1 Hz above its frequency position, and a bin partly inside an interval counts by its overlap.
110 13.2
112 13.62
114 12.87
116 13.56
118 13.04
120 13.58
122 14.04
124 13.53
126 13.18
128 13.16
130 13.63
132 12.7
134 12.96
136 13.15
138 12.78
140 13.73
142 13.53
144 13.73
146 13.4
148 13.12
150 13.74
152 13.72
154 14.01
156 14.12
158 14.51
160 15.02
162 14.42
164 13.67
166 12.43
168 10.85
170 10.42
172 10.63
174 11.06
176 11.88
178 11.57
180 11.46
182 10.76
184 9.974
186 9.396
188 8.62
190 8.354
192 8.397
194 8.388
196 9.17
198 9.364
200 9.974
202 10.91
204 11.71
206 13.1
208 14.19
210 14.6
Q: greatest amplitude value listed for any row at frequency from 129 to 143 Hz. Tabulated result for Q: 13.73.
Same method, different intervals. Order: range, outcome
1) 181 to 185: 10.76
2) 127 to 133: 13.63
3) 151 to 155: 14.01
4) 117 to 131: 14.04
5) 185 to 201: 9.974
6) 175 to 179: 11.88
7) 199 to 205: 11.71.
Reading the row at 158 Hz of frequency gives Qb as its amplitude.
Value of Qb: 14.51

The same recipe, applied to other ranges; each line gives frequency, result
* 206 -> 13.1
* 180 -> 11.46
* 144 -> 13.73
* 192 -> 8.397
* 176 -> 11.88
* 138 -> 12.78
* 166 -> 12.43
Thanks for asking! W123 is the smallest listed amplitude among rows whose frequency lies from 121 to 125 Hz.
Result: 13.53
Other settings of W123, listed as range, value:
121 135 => 12.7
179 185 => 9.974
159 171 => 10.42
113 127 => 12.87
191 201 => 8.388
